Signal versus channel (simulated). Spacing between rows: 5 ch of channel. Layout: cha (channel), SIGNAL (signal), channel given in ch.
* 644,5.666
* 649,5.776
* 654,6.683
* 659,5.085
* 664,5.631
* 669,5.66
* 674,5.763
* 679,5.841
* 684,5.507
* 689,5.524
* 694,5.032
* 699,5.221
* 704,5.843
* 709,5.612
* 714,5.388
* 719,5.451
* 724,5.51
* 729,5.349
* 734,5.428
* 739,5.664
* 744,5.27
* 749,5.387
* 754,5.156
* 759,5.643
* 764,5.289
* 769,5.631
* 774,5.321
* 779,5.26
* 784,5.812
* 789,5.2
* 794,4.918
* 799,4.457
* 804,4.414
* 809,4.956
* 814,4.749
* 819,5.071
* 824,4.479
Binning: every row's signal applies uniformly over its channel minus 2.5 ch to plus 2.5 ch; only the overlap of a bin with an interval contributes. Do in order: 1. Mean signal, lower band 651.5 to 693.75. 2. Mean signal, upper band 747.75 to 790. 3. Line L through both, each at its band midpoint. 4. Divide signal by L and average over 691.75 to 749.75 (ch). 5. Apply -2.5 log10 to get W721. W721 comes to 0.02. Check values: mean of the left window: 5.68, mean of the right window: 5.42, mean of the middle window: 5.43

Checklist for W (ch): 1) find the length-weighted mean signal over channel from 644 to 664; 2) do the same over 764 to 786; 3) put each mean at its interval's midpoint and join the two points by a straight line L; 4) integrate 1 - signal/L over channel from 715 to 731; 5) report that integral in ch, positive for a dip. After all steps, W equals 0.5 ch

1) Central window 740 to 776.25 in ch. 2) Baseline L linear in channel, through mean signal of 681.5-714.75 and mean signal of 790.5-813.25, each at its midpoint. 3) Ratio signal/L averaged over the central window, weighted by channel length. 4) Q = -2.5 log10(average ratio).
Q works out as -0.08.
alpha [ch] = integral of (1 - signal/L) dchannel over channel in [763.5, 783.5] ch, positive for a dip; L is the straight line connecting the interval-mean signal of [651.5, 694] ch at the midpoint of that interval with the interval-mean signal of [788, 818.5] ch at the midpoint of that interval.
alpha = -1.78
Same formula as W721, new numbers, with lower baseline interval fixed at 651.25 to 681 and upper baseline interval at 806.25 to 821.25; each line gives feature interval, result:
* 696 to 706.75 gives 0.01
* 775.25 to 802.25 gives -0.01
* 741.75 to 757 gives 0.00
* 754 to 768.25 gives -0.04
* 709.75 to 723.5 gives 0.00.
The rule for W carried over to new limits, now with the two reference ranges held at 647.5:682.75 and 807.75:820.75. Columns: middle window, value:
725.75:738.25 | -0.12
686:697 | 0.65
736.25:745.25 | -0.27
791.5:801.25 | 0.63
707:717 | 0.01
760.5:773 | -0.66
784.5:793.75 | -0.37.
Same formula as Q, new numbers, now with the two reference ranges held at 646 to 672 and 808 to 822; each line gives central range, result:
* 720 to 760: -0.020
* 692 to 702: 0.079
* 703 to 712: -0.037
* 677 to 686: -0.006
